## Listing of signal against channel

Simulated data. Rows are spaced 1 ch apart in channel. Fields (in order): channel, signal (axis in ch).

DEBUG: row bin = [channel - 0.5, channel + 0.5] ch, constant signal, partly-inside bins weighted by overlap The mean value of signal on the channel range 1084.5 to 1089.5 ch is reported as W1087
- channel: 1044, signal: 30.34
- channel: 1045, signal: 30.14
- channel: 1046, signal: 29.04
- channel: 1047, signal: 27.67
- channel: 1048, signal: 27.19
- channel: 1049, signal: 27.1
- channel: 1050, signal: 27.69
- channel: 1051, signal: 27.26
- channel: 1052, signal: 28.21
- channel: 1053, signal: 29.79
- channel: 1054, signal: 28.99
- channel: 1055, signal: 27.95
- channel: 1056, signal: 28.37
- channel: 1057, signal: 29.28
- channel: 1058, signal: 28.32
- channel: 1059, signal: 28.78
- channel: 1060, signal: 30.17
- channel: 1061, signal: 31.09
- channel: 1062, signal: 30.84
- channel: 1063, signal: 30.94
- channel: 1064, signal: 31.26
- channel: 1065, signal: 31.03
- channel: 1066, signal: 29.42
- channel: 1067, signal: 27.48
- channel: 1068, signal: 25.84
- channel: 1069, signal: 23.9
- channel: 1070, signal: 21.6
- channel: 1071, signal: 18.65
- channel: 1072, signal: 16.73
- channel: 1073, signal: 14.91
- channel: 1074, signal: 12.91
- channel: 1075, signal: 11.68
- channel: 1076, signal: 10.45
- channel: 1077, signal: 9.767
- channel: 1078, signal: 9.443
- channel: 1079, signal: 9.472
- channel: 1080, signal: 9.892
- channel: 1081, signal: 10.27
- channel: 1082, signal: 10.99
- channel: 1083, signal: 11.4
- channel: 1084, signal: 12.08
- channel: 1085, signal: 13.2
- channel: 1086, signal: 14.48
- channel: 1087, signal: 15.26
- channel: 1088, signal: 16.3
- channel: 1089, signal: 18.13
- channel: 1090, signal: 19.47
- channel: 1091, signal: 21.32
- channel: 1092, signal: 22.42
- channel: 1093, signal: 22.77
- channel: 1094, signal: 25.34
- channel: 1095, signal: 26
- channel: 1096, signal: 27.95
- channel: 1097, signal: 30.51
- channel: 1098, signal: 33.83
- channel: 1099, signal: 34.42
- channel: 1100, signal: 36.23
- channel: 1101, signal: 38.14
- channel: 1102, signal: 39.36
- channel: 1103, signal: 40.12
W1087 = 15.5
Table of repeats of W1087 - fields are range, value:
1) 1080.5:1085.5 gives 11.6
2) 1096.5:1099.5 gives 32.9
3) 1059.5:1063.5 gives 30.8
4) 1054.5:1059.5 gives 28.5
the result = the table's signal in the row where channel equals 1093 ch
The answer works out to 22.77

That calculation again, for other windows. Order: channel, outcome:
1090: 19.47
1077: 9.767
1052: 28.21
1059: 28.78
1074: 12.91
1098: 33.83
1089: 18.13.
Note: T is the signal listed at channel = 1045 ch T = 30.14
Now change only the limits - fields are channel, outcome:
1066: 29.42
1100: 36.23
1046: 29.04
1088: 16.3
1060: 30.17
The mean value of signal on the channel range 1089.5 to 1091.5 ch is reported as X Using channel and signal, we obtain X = 20.4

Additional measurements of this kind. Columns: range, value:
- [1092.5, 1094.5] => 24.1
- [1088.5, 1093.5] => 20.8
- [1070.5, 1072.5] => 17.7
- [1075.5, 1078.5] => 9.89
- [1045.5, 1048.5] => 28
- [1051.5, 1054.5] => 29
